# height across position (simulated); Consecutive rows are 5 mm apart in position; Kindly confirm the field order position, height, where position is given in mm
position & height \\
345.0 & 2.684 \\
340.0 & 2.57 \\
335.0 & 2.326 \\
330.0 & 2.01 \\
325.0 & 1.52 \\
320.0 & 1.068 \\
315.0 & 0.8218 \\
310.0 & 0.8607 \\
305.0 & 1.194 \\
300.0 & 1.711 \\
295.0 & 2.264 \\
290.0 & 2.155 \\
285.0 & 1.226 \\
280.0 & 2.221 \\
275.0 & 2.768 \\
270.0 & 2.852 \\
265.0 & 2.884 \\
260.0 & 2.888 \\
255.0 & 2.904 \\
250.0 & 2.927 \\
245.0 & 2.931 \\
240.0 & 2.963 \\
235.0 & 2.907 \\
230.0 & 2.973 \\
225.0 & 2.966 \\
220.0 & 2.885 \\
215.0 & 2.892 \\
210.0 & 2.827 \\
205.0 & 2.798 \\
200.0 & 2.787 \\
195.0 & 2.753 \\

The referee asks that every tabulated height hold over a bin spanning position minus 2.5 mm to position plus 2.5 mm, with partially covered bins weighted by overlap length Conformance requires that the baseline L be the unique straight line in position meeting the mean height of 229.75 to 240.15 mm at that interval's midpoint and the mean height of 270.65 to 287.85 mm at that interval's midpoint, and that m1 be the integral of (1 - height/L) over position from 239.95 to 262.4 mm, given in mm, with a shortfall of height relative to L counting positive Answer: -2.3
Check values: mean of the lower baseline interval 2.94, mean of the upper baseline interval 2.16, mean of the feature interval 2.92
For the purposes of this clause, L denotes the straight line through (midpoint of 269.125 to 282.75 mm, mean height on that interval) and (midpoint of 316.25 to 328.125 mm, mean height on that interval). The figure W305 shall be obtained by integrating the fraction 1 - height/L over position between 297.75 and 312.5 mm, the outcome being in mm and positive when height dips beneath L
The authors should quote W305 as 4.4 mm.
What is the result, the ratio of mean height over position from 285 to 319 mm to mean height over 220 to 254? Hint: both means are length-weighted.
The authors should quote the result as 0.50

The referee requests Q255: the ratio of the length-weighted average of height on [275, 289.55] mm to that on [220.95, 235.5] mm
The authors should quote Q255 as 0.7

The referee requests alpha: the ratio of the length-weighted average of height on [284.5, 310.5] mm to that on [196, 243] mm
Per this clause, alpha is 0.57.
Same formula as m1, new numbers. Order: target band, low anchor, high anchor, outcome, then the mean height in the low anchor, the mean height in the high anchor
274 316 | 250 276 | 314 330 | 7.8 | 2.87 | 1.3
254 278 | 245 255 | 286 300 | -2.4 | 2.92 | 2.02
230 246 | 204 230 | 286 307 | -2.1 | 2.89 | 1.8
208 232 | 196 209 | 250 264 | -0.7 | 2.79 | 2.9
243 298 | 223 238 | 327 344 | 3.7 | 2.95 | 2.31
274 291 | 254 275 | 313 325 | 1.9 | 2.87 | 1.07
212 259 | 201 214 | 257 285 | -3.6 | 2.82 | 2.59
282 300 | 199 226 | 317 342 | 2.6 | 2.86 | 1.86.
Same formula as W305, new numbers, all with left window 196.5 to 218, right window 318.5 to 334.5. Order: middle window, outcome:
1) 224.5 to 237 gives -1.69 mm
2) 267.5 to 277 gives -2.71 mm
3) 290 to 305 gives 0.52 mm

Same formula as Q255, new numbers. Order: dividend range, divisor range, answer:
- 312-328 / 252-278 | 0.41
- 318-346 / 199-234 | 0.70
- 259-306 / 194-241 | 0.77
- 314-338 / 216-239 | 0.55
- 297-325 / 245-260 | 0.41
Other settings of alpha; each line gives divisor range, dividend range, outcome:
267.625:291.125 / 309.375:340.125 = 0.70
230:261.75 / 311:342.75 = 0.58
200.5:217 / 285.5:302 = 0.69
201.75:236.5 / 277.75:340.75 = 0.57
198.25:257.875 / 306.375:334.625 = 0.46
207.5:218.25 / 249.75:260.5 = 1.02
